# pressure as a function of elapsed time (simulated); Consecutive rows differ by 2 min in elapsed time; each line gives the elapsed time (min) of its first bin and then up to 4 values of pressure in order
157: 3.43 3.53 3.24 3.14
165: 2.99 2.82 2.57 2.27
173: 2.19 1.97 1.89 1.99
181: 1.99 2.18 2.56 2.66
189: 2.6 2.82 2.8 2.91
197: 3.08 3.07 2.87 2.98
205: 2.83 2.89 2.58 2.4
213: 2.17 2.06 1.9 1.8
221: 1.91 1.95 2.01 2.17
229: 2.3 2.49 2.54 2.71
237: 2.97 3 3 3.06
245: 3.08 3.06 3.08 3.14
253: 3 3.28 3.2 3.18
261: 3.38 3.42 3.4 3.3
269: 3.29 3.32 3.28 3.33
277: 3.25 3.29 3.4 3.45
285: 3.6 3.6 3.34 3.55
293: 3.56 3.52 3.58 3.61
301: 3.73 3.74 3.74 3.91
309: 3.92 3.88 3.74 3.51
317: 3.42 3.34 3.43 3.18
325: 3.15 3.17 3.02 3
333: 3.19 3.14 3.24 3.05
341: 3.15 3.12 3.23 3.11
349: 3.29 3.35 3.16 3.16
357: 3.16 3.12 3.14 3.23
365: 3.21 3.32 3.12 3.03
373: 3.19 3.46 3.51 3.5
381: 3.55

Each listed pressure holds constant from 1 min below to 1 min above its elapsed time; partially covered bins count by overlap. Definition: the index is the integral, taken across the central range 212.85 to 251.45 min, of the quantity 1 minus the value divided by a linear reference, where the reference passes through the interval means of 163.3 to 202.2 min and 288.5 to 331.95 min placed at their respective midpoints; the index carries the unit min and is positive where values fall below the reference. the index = 5.5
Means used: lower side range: 2.55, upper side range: 3.5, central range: 2.52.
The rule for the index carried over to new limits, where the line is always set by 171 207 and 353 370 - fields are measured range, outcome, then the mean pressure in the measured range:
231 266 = -3.8 min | 3.07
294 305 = -2.6 min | 3.65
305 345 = -4.0 min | 3.35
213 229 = 4.0 min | 2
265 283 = -2.9 min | 3.32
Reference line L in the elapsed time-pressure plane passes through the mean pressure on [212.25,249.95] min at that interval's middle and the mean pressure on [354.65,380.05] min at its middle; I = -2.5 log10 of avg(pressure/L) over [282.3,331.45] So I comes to -0.21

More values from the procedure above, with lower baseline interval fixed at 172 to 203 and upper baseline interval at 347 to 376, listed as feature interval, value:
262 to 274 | -0.175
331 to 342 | -0.011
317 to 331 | -0.054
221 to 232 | 0.233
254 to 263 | -0.171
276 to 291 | -0.182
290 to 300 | -0.207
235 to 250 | -0.104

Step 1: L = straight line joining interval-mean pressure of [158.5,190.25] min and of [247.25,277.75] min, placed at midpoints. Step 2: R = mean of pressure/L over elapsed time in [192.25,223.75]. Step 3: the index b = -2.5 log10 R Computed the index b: 0.11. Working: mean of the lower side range 2.52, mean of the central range 2.51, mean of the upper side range 3.25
